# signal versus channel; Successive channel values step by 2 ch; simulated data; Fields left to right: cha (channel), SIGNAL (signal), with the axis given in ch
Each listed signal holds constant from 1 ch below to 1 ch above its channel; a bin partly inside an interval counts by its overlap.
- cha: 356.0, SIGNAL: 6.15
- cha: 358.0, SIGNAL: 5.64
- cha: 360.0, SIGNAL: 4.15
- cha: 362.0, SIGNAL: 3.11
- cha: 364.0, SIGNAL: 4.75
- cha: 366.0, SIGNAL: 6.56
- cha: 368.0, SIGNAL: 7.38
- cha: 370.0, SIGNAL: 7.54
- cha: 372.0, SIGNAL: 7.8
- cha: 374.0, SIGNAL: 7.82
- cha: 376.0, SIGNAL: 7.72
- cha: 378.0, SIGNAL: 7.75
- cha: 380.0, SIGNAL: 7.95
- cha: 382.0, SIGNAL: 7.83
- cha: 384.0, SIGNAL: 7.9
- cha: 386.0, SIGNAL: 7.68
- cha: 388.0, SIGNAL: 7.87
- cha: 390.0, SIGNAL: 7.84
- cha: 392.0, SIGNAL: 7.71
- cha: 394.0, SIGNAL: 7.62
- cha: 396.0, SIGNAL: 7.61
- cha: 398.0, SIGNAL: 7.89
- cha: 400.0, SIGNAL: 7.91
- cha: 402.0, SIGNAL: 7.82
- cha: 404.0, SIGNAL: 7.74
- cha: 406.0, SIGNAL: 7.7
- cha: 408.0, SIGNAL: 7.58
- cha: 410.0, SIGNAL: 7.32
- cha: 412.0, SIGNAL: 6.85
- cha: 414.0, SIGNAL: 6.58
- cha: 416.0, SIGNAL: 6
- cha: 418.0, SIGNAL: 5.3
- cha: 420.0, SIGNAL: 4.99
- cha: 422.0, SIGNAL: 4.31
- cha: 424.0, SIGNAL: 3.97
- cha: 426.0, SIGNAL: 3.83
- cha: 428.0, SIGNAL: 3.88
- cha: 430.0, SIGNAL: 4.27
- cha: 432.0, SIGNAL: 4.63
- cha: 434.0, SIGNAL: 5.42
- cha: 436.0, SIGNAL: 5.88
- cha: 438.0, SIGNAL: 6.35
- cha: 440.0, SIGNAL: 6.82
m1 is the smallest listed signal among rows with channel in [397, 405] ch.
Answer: 7.74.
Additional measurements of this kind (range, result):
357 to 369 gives 3.11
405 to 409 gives 7.58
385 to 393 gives 7.68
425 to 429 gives 3.83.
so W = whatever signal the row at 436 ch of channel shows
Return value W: 5.88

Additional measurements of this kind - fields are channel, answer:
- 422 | 4.31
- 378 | 7.75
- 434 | 5.42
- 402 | 7.82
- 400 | 7.91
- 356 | 6.15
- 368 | 7.38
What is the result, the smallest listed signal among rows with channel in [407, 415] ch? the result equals 6.58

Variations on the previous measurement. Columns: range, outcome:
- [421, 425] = 3.97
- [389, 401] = 7.61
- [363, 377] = 4.75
